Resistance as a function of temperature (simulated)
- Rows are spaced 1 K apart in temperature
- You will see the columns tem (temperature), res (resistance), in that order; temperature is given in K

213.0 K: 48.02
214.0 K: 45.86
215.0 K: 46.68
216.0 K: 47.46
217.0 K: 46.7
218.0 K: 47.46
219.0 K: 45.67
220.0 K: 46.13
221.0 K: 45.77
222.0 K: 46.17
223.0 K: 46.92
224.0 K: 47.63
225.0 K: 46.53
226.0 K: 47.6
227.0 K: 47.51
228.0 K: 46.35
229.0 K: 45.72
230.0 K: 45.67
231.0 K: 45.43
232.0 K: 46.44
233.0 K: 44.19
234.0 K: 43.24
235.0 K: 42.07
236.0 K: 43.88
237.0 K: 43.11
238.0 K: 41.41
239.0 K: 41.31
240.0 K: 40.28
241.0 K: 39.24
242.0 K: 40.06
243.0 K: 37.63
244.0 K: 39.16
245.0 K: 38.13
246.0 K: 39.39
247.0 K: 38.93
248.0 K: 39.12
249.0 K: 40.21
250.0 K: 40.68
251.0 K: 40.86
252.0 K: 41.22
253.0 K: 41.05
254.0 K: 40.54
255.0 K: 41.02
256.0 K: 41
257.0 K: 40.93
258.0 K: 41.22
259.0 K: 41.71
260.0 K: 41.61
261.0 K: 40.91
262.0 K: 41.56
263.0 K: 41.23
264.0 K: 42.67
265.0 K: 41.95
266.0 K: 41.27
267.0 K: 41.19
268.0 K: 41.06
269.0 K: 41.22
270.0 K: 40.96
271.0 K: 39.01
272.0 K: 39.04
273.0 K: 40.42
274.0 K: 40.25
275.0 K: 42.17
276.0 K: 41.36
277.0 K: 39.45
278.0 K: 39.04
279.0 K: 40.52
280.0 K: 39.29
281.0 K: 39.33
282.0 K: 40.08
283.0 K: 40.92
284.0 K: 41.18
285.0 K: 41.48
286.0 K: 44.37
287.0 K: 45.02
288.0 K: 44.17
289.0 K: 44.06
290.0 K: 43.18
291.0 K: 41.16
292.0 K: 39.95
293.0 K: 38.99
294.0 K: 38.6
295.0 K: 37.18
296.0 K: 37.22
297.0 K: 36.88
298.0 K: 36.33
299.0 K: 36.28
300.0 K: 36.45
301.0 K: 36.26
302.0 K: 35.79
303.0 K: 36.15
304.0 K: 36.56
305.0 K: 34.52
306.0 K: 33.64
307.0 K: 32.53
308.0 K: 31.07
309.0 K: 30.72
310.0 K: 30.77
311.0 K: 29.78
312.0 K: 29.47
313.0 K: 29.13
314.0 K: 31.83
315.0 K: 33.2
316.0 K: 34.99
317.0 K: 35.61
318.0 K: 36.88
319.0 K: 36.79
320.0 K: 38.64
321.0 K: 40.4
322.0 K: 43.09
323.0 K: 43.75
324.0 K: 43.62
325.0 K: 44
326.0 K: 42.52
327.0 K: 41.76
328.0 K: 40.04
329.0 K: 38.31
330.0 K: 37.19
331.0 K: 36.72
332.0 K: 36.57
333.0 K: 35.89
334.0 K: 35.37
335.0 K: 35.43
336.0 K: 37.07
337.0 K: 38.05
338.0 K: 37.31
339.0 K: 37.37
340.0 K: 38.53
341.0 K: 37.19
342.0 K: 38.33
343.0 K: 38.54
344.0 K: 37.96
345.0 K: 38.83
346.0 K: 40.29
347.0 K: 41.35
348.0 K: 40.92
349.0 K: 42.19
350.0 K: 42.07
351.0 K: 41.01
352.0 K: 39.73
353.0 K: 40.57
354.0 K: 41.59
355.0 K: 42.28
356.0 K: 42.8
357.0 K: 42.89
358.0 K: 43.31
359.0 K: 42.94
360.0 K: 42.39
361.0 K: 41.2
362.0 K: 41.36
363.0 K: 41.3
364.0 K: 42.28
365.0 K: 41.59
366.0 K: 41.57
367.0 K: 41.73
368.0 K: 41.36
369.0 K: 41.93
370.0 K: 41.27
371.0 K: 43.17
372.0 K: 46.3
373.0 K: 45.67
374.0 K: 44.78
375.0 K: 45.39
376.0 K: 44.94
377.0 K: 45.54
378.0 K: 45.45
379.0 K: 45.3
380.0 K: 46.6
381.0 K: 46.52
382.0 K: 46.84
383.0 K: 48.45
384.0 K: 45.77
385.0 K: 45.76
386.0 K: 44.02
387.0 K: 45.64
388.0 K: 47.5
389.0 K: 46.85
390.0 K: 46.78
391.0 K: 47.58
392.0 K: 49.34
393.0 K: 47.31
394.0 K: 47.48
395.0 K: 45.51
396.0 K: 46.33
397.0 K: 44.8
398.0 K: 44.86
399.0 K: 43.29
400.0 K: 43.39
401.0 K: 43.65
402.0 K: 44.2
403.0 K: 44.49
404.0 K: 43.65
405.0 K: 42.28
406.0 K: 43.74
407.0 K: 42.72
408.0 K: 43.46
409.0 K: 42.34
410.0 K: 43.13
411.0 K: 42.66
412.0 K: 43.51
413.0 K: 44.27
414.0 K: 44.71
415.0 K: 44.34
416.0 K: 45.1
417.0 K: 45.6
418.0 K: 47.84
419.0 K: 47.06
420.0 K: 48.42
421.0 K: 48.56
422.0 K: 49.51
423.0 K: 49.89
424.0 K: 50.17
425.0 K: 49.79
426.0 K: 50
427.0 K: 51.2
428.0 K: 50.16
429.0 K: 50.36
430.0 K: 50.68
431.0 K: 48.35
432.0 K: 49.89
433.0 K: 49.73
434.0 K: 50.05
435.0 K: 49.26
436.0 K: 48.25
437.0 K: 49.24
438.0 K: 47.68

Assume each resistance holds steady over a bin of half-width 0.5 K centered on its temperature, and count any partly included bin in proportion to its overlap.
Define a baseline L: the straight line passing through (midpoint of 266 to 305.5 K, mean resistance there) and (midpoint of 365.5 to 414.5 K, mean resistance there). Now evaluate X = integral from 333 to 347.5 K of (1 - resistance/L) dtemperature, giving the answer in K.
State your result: 1.5 K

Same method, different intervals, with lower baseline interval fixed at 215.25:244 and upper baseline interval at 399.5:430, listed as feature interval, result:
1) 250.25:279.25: 2.51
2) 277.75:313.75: 6.11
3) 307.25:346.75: 7.26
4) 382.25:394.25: -0.26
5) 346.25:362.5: 1.35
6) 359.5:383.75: 0.97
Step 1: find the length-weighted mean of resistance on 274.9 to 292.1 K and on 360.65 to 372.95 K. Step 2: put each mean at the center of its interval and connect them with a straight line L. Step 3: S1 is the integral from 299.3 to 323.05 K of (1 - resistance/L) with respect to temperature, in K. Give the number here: 4.0 K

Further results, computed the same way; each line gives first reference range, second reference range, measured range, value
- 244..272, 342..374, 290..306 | 1.5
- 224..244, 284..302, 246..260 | 0.6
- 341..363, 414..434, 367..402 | -0.7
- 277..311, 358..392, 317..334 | 0.4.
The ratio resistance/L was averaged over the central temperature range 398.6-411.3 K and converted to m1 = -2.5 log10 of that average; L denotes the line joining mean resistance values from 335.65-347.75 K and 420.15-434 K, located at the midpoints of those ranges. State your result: 0.09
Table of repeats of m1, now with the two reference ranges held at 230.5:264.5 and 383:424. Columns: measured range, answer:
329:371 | 0.11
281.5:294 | 0.01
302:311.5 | 0.28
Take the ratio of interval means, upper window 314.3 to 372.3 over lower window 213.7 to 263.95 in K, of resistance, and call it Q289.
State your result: 0.9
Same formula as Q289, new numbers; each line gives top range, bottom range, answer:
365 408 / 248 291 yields 1.09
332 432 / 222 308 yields 1.07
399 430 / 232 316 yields 1.17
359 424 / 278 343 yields 1.19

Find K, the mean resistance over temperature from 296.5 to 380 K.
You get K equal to 39.1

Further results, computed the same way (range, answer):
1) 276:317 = 37.2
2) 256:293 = 41.2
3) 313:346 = 38.1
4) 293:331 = 36.5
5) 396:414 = 43.7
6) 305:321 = 33.3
